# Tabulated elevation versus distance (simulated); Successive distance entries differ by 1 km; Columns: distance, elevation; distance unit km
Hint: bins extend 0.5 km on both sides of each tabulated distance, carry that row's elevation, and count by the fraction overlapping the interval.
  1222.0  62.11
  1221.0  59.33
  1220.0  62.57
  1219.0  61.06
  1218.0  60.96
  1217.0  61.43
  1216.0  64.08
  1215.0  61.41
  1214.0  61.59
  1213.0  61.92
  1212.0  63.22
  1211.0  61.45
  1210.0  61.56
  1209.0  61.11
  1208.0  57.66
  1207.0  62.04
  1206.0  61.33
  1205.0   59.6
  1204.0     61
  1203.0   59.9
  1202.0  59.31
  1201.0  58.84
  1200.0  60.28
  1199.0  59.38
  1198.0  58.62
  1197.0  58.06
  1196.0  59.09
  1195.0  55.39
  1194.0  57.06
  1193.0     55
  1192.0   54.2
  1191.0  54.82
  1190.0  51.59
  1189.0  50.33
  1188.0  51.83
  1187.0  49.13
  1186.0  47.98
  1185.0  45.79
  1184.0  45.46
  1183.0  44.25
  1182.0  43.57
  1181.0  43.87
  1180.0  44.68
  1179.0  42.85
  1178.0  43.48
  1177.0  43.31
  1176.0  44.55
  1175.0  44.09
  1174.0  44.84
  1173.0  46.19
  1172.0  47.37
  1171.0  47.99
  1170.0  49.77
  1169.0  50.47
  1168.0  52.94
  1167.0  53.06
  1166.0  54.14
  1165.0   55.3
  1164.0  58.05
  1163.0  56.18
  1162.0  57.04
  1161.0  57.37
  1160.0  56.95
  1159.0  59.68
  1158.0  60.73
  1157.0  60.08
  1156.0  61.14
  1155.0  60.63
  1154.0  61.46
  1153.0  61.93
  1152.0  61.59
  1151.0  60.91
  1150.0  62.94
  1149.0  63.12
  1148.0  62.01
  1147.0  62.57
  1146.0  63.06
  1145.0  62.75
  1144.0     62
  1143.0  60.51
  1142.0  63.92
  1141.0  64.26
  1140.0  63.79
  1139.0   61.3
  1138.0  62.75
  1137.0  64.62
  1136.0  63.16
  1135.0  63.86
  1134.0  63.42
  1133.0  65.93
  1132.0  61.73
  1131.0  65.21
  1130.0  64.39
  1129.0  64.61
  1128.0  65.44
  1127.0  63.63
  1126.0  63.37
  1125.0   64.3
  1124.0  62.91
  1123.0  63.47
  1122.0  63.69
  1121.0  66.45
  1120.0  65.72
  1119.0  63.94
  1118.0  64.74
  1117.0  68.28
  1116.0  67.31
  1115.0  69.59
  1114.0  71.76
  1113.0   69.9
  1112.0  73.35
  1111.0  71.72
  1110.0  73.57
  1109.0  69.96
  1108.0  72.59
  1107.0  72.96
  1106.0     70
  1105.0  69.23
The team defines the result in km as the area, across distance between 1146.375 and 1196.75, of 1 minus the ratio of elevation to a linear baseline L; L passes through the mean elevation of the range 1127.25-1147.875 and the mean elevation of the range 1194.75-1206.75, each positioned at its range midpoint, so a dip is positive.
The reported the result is 6.6 km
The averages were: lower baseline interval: 63.4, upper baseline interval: 59.4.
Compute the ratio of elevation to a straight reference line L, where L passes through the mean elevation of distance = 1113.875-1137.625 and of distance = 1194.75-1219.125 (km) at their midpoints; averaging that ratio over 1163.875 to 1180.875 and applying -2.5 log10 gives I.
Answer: 0.282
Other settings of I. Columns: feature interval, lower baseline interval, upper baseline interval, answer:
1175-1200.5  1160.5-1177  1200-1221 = 0.107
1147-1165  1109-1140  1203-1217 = 0.072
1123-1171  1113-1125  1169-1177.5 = -0.093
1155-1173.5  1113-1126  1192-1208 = 0.134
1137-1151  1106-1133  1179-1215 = 0.012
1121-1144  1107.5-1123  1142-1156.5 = 0.027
